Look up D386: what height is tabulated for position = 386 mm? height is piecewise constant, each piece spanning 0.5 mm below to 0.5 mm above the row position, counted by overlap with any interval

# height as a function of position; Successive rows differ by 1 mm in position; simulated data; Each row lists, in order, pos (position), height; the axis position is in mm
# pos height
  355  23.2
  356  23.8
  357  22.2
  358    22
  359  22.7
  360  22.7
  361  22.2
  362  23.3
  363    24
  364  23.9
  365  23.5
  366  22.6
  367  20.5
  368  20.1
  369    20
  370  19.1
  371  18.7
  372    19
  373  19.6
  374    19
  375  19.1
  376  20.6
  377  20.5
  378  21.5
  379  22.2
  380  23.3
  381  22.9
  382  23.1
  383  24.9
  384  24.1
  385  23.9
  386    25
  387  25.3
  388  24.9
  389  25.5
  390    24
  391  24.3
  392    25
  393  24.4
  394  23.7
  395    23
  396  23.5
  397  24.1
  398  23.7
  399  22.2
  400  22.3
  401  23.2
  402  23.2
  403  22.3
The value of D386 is 25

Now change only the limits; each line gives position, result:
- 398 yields 23.7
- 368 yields 20.1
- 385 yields 23.9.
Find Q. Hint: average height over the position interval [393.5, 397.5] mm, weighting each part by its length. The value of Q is 23.6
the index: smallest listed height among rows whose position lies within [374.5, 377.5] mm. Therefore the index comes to 19.1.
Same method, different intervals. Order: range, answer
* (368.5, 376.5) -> 18.7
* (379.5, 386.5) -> 22.9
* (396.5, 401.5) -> 22.2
